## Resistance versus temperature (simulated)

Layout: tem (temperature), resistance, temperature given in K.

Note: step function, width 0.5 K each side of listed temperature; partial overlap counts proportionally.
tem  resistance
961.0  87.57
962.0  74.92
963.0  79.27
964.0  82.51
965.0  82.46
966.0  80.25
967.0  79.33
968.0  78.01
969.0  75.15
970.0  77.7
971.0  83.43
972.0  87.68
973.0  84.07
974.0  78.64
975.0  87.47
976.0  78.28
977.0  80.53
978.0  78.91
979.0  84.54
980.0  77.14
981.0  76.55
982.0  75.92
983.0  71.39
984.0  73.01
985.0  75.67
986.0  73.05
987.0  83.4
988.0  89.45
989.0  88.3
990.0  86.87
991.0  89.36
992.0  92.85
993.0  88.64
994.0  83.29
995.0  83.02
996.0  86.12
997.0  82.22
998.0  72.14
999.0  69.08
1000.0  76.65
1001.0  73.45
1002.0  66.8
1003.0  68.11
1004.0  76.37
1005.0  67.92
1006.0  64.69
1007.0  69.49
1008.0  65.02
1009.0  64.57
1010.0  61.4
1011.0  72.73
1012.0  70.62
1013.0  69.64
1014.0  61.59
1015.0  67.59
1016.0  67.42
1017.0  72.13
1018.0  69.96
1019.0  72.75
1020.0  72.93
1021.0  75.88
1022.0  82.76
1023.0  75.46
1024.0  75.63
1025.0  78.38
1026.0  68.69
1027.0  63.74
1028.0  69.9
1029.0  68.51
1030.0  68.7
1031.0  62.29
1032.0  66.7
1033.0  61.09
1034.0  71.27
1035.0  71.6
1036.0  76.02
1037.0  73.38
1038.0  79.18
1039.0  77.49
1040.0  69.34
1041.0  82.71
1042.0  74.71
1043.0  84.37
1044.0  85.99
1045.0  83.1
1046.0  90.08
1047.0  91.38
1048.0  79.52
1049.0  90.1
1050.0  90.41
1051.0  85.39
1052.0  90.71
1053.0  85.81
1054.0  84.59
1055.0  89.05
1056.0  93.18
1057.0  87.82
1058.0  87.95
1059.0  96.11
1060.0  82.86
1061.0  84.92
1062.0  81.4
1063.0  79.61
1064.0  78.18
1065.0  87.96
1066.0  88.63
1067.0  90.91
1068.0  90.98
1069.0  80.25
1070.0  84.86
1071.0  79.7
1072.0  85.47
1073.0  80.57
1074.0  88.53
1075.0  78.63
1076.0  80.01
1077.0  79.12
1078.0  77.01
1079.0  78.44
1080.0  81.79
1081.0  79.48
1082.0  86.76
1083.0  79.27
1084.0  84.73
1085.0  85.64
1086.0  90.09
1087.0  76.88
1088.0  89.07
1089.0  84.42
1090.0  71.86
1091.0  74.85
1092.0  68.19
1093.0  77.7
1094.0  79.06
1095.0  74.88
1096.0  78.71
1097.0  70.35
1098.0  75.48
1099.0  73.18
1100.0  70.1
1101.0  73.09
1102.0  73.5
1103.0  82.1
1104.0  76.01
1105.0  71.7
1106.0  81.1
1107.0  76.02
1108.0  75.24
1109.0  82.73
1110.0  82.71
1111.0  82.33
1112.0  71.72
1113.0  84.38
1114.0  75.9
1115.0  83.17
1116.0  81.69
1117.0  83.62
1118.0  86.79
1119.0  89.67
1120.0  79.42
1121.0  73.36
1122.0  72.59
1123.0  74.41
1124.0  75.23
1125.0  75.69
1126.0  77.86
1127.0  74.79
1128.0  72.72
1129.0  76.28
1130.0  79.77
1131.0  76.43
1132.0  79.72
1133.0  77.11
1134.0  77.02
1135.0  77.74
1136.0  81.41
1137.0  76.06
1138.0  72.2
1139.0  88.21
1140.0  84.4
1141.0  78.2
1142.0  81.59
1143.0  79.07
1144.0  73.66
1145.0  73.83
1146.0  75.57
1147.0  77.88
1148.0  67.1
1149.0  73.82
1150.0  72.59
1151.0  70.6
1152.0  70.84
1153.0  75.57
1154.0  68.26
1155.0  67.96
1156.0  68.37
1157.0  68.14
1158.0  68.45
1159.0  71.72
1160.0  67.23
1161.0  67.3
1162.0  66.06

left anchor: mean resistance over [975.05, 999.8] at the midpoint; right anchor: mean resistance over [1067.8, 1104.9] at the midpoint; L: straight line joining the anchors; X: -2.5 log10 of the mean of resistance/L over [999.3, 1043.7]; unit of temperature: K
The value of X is 0.13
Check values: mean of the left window 80.9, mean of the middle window 71.2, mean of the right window 79.3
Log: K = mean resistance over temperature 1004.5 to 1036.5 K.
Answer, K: 69.6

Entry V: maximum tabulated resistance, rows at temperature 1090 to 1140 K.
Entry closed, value 89.67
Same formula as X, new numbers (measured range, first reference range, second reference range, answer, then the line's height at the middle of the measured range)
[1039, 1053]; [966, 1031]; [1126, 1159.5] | -0.119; 75.5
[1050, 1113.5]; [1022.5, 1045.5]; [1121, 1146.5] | -0.086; 75.2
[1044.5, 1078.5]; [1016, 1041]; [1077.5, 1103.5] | -0.137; 75.3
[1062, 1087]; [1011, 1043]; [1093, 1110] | -0.117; 74.5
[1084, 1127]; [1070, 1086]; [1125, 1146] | 0.025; 80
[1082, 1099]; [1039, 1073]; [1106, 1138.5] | 0.037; 81.6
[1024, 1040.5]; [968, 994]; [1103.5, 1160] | 0.134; 79.8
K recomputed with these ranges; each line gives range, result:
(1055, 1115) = 80.8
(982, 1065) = 77.3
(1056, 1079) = 84.2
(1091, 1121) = 77.8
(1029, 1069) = 81.7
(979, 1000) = 80.9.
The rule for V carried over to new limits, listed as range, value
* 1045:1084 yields 96.11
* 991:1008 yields 92.85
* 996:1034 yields 86.12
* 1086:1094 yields 90.09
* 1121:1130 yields 79.77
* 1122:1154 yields 88.21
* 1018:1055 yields 91.38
